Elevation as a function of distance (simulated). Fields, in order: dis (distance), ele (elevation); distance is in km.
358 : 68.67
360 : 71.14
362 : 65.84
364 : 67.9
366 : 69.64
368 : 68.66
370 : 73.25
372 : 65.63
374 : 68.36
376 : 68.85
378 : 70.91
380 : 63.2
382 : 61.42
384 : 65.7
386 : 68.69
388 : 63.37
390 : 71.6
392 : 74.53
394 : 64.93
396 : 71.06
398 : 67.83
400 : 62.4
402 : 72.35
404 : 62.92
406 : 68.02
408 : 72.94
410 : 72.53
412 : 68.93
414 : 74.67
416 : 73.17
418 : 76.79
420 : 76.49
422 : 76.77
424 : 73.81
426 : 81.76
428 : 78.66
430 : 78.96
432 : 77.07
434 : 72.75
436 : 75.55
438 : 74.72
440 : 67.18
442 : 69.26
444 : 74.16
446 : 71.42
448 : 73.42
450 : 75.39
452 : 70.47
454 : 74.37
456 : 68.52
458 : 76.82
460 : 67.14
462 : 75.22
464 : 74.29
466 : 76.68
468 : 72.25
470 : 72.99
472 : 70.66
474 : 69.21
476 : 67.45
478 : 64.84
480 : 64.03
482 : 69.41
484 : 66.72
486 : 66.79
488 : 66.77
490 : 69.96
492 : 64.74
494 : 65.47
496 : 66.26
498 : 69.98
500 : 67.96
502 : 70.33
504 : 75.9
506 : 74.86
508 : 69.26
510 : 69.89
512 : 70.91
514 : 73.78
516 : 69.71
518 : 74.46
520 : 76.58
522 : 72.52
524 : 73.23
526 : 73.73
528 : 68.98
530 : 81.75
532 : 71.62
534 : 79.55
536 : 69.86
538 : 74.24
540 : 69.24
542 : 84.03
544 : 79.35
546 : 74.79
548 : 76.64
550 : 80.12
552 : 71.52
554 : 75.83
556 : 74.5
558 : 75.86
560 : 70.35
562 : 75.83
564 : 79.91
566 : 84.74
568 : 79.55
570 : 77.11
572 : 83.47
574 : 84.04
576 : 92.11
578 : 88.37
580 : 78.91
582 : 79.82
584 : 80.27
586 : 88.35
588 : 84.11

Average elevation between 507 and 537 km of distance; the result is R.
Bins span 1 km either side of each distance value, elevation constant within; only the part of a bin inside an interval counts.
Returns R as 73.1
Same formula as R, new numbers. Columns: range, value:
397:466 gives 72.9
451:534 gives 71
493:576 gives 74.8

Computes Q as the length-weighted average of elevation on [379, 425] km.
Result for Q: 69.7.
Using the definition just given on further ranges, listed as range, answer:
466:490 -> 68.7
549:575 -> 77.9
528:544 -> 75.6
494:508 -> 70.4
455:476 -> 72.1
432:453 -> 72.7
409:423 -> 74.2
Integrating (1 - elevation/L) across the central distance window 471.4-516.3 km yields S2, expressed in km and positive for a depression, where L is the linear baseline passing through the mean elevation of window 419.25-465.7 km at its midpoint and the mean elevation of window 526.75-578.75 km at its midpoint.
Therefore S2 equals 4.1 km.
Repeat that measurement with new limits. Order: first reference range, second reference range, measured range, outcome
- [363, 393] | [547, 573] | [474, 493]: 1.7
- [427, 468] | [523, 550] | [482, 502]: 1.9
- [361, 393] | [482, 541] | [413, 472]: -3.9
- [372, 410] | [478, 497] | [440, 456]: -1.2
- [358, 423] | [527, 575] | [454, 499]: 2.4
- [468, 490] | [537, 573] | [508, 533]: 0.0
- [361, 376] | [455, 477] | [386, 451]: -1.9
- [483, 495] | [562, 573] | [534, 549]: 0.0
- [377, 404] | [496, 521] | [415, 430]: -1.8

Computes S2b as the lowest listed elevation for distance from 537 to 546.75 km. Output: 69.24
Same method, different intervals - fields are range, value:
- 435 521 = 64.03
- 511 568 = 68.98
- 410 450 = 67.18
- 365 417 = 61.42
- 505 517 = 69.26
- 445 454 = 70.47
